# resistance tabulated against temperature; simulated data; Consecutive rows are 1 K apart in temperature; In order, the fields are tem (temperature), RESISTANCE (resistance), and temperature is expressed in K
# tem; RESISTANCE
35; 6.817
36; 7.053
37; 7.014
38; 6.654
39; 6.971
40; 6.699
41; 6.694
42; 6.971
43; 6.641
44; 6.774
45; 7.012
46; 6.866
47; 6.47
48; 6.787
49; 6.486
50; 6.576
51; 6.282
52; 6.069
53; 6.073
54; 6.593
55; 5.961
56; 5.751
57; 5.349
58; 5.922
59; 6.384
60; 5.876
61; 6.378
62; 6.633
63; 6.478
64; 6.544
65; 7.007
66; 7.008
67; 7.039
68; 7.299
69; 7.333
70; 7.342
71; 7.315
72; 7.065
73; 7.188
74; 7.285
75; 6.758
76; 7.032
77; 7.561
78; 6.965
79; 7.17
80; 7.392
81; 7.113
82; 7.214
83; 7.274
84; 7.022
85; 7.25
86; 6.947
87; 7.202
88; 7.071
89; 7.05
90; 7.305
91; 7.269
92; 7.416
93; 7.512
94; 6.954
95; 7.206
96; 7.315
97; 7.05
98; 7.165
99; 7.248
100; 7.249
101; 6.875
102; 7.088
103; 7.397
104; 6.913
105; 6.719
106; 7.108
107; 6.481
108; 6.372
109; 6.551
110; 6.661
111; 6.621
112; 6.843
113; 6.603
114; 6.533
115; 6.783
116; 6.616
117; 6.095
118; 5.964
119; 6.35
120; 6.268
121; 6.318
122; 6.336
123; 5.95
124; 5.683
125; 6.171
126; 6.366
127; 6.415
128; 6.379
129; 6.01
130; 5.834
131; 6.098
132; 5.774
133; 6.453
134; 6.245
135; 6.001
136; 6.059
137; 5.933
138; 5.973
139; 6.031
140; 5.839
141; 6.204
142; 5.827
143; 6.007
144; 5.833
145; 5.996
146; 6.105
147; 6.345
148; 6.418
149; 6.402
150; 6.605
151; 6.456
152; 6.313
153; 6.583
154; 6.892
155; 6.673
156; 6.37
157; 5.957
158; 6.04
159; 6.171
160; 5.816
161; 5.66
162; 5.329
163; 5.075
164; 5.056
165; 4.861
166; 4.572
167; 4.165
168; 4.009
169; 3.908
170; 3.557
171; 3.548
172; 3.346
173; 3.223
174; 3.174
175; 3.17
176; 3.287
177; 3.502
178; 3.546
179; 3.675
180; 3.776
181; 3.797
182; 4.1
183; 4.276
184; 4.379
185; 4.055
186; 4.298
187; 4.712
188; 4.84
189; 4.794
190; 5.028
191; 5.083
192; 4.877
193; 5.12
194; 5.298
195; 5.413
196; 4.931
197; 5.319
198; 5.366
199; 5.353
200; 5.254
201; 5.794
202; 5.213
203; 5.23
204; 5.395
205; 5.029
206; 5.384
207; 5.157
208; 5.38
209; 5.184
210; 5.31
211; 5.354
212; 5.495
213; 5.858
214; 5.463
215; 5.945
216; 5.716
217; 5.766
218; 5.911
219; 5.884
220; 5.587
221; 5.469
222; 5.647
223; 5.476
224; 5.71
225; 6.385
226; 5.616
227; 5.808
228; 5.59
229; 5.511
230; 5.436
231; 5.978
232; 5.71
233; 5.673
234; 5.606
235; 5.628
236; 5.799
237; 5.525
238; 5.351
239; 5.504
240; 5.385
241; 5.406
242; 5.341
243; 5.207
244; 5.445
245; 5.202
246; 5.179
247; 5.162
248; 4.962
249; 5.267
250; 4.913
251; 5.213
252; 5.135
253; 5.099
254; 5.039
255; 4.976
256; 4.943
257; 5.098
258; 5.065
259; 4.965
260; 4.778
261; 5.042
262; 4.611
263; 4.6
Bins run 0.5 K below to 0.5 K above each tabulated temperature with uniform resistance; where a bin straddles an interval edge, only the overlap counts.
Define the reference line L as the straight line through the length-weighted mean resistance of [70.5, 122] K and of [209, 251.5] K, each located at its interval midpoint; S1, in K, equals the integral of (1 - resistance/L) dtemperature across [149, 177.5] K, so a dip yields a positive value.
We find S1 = 5.7 K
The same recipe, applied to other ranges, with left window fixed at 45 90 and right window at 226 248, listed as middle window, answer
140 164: 0.14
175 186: 3.88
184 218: 3.17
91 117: -1.64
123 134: 0.36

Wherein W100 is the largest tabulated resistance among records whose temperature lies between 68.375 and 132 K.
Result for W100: 7.561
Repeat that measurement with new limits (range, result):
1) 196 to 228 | 6.385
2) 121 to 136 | 6.453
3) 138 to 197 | 6.892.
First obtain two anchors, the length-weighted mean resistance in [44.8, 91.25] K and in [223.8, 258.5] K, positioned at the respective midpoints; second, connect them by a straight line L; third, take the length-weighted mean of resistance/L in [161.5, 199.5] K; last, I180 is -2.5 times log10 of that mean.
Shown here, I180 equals 0.32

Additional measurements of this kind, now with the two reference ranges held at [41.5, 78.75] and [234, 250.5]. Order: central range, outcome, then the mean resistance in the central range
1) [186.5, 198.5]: 0.13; 5.07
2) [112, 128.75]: -0.01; 6.31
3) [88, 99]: -0.12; 7.22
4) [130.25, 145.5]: 0.02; 6.02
